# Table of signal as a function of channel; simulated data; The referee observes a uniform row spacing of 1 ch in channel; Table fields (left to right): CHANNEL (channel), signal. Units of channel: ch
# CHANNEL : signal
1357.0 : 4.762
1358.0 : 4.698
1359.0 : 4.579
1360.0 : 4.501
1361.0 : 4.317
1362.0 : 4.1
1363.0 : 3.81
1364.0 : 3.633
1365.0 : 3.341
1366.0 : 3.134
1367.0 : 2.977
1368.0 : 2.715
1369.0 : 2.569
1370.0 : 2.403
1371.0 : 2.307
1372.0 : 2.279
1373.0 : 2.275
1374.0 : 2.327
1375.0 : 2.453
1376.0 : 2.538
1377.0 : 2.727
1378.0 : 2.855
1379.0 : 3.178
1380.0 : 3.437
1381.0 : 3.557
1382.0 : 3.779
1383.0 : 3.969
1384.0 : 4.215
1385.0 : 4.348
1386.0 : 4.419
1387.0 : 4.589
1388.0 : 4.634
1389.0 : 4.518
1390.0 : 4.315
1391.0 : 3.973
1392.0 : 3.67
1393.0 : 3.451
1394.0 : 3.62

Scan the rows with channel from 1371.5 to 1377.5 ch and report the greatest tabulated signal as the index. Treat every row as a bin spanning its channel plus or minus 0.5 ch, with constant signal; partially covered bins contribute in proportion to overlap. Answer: 2.727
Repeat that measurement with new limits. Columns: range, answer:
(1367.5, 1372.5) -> 2.715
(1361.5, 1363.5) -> 4.1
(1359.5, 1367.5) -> 4.501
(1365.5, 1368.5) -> 3.134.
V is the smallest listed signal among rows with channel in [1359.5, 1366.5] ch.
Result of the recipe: 3.134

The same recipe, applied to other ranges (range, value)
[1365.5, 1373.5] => 2.275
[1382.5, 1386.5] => 3.969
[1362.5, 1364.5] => 3.633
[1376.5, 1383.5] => 2.727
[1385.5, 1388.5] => 4.419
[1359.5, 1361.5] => 4.317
